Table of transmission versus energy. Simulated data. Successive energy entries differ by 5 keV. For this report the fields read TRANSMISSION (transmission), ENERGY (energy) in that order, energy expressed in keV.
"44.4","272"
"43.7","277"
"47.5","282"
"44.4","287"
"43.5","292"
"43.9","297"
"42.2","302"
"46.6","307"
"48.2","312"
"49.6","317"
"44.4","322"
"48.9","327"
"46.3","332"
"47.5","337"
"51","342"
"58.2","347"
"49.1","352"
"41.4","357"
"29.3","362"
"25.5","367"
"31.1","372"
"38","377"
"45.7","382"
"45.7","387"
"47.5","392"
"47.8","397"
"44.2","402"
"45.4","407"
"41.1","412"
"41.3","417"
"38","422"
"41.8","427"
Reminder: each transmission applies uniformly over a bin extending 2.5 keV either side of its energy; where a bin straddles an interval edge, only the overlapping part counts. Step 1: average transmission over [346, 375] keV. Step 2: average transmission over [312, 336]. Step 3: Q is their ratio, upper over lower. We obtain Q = 0.8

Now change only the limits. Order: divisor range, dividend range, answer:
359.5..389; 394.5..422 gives 1.22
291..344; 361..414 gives 0.87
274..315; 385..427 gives 0.97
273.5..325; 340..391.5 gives 0.92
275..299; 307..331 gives 1.07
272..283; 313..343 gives 1.06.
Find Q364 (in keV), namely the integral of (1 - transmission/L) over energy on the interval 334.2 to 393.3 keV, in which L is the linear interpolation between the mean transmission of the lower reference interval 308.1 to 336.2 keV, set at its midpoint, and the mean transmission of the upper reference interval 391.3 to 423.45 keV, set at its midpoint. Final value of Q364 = 4.1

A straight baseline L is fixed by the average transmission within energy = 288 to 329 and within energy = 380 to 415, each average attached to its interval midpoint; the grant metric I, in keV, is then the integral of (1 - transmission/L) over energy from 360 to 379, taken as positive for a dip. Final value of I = 6.1 keV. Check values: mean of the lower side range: 45.8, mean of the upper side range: 45.3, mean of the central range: 30.8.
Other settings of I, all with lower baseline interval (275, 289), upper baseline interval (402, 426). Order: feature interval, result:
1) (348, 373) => 3.66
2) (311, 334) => -1.69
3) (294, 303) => 0.33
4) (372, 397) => -0.44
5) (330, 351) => -3.38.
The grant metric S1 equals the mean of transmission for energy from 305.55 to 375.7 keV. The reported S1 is 43.9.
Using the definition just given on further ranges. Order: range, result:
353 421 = 40.5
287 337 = 46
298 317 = 46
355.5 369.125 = 31.6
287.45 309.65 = 44.1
